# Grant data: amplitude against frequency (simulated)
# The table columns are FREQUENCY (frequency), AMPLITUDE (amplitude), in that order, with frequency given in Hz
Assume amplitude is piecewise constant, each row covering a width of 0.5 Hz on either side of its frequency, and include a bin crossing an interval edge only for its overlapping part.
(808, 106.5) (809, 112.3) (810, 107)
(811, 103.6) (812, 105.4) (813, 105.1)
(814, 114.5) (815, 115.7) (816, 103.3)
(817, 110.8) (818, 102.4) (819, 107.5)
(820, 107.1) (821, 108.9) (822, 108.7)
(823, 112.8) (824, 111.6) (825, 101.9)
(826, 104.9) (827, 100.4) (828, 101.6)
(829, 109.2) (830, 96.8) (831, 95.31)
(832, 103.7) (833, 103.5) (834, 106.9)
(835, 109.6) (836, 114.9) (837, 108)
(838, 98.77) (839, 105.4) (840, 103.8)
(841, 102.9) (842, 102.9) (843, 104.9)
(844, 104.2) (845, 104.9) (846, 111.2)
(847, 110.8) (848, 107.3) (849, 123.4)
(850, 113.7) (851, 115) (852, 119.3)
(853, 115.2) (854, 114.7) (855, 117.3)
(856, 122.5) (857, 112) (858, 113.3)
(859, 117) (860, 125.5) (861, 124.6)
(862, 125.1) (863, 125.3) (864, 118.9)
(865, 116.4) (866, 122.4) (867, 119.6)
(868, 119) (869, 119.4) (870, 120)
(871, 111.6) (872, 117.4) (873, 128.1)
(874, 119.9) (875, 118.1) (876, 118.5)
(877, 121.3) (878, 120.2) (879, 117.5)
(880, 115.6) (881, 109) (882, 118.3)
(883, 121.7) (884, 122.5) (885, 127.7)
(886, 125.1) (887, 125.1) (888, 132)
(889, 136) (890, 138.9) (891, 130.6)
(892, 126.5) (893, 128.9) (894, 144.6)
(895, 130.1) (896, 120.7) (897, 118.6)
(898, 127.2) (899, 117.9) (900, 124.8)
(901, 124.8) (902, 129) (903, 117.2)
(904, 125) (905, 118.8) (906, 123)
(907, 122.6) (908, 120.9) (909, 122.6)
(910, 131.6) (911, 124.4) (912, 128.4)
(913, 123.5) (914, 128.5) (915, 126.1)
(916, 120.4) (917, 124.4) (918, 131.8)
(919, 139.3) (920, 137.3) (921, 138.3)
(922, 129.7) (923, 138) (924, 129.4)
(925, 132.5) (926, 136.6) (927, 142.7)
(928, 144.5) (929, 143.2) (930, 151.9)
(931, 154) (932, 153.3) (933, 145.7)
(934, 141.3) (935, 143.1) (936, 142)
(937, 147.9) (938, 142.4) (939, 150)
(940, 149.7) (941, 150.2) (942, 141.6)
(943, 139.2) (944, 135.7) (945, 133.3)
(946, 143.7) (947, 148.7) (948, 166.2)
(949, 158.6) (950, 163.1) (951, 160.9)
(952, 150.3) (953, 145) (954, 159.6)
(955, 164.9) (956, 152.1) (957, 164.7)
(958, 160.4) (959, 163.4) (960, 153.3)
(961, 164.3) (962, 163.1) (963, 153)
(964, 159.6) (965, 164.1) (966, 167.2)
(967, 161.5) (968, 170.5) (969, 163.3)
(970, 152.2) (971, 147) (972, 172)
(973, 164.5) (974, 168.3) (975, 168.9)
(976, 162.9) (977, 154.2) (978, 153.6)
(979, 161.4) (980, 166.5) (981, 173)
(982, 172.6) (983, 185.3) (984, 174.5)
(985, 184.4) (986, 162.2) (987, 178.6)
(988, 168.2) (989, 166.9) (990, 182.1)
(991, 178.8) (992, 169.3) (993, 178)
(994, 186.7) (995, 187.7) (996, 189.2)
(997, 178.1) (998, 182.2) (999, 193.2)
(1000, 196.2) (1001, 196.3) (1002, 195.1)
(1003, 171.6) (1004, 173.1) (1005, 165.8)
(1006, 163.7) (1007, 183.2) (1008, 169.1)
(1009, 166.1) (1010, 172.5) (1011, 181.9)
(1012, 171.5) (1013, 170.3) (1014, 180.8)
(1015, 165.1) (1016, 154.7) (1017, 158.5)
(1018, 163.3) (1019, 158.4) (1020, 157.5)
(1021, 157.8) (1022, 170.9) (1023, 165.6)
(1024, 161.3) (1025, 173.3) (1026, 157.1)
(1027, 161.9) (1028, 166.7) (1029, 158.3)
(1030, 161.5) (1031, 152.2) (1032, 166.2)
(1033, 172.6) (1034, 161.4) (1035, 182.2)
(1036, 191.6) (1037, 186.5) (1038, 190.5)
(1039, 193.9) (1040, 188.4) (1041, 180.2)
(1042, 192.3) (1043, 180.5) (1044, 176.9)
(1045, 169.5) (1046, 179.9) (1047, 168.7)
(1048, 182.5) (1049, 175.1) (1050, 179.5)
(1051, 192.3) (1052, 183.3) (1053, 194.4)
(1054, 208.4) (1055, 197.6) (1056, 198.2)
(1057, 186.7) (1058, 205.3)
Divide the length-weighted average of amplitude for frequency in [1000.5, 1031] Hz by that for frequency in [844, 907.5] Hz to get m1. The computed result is 1.4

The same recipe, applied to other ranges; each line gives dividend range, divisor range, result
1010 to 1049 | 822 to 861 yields 1.57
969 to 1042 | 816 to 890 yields 1.51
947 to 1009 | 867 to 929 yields 1.34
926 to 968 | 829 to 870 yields 1.35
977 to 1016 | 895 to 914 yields 1.42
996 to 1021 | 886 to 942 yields 1.30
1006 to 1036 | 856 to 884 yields 1.40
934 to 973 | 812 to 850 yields 1.45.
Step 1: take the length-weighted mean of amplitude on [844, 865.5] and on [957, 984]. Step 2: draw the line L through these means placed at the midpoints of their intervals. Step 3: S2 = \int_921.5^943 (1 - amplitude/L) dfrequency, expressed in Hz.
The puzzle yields 0.70 Hz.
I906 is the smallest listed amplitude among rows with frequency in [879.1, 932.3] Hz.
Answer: 109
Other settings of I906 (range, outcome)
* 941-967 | 133.3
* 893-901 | 117.9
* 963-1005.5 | 147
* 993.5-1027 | 154.7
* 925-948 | 132.5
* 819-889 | 95.31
